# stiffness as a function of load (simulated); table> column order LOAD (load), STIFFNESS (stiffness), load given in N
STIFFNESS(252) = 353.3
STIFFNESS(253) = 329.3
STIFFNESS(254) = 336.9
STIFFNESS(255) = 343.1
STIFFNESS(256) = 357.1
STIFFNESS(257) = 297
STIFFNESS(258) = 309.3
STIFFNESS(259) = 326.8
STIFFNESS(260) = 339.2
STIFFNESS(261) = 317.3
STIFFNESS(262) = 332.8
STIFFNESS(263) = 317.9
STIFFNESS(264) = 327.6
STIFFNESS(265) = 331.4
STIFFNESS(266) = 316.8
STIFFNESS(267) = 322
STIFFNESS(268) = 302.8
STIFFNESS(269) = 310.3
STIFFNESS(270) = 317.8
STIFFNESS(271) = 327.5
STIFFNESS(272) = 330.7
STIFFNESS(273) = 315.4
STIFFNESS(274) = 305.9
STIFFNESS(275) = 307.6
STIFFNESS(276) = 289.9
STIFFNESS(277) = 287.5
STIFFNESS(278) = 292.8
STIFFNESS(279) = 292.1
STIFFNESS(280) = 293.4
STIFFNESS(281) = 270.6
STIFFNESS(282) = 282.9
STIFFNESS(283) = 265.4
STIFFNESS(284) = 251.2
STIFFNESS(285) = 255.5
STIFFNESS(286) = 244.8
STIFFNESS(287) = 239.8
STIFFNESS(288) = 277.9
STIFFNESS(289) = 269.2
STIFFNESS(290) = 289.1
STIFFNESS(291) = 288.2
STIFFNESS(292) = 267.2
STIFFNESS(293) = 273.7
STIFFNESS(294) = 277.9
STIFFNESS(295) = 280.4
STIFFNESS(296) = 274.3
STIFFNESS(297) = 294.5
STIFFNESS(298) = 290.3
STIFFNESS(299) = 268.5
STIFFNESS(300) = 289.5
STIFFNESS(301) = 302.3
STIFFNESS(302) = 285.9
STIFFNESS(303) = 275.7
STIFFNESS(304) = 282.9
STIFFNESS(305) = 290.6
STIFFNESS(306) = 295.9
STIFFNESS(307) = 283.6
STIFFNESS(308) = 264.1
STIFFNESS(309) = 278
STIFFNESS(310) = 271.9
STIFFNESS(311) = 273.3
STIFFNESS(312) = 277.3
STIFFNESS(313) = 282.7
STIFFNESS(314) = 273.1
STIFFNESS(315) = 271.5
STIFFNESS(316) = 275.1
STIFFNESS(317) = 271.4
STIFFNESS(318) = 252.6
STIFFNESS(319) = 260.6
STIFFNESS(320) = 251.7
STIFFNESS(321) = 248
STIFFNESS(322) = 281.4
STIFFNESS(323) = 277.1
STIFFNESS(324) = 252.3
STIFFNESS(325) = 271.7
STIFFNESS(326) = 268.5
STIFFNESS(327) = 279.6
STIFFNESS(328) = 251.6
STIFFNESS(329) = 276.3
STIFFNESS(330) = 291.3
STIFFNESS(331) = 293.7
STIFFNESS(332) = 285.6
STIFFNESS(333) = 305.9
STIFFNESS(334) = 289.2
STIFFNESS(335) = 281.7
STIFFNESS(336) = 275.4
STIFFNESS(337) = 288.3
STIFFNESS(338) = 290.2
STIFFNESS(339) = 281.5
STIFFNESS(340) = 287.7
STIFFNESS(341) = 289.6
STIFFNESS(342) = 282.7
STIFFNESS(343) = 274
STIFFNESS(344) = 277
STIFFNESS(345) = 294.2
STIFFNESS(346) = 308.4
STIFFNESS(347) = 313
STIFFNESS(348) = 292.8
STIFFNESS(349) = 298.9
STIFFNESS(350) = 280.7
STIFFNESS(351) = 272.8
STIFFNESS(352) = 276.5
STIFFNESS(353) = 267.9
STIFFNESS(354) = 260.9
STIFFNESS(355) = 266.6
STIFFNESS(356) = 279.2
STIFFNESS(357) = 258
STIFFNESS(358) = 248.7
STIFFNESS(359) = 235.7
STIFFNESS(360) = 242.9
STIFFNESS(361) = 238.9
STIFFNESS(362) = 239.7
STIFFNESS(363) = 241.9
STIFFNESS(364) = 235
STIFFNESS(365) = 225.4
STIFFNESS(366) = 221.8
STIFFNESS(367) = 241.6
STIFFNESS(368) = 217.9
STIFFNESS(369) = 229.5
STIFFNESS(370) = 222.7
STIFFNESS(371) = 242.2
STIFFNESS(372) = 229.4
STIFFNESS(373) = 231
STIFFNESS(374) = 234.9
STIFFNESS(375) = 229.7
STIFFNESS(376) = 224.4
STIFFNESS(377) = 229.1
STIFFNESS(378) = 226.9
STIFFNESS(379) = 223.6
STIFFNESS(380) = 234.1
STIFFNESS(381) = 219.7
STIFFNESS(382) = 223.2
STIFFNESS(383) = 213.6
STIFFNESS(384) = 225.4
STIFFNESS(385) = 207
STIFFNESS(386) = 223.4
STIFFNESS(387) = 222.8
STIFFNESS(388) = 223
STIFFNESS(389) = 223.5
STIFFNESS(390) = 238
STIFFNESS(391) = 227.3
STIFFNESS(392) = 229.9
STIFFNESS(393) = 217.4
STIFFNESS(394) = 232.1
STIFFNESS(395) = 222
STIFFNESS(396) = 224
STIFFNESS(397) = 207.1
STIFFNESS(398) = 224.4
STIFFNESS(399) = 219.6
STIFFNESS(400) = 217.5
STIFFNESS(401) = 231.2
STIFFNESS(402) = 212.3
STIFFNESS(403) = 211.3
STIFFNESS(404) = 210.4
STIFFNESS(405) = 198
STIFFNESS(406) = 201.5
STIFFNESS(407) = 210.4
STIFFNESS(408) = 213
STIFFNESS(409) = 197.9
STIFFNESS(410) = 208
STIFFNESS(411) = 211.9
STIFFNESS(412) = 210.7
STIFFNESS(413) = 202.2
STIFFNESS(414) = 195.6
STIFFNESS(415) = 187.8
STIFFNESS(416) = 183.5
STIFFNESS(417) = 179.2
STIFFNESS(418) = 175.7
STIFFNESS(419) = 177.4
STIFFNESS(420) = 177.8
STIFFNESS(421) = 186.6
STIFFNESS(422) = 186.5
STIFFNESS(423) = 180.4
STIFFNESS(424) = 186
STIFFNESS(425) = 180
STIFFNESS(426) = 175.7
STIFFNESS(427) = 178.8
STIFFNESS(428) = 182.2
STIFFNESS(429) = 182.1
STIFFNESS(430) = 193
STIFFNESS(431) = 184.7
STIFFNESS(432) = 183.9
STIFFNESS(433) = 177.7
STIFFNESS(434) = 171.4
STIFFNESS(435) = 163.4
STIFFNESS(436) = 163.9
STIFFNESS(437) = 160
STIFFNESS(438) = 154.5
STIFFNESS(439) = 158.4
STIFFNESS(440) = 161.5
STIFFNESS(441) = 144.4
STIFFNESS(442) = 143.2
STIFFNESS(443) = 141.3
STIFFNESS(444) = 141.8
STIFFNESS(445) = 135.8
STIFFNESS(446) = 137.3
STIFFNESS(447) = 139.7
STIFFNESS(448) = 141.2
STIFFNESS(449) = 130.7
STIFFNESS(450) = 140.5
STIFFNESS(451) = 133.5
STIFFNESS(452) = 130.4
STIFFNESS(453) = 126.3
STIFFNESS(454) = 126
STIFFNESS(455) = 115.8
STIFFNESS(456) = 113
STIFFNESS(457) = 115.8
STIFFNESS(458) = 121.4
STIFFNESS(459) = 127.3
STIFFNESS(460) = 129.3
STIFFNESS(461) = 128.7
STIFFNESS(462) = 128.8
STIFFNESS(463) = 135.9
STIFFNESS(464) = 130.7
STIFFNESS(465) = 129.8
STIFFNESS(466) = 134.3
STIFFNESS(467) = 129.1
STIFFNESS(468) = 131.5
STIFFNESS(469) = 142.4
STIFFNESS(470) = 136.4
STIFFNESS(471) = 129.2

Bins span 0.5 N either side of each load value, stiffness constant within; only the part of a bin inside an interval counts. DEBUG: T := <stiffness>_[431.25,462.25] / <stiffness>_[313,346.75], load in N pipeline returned 0.5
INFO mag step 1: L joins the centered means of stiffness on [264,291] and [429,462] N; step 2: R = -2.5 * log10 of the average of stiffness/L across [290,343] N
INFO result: -0.08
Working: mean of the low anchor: 293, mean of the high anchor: 145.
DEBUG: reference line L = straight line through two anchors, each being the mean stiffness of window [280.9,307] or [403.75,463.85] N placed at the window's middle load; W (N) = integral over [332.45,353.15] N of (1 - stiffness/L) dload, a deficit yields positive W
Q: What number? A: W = -4.37 N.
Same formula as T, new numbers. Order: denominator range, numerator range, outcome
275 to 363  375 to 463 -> 0.67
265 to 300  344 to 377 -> 0.88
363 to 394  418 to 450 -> 0.73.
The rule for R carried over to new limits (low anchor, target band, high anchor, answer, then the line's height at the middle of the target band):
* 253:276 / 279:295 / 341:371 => 0.135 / 307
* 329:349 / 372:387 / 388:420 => 0.069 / 240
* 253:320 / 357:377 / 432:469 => -0.081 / 217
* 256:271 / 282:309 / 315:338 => 0.078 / 297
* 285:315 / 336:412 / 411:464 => -0.128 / 213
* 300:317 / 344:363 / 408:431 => -0.114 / 243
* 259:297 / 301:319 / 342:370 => 0.014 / 281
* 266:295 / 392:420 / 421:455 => -0.120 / 185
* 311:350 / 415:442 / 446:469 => -0.070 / 164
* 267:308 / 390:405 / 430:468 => -0.172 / 188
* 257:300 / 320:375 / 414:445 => -0.115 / 239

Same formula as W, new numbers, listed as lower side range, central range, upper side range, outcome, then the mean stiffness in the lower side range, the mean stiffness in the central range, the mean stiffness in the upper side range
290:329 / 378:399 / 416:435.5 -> -1.25 N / 275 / 223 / 180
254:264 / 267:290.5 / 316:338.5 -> 1.79 N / 327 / 289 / 275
